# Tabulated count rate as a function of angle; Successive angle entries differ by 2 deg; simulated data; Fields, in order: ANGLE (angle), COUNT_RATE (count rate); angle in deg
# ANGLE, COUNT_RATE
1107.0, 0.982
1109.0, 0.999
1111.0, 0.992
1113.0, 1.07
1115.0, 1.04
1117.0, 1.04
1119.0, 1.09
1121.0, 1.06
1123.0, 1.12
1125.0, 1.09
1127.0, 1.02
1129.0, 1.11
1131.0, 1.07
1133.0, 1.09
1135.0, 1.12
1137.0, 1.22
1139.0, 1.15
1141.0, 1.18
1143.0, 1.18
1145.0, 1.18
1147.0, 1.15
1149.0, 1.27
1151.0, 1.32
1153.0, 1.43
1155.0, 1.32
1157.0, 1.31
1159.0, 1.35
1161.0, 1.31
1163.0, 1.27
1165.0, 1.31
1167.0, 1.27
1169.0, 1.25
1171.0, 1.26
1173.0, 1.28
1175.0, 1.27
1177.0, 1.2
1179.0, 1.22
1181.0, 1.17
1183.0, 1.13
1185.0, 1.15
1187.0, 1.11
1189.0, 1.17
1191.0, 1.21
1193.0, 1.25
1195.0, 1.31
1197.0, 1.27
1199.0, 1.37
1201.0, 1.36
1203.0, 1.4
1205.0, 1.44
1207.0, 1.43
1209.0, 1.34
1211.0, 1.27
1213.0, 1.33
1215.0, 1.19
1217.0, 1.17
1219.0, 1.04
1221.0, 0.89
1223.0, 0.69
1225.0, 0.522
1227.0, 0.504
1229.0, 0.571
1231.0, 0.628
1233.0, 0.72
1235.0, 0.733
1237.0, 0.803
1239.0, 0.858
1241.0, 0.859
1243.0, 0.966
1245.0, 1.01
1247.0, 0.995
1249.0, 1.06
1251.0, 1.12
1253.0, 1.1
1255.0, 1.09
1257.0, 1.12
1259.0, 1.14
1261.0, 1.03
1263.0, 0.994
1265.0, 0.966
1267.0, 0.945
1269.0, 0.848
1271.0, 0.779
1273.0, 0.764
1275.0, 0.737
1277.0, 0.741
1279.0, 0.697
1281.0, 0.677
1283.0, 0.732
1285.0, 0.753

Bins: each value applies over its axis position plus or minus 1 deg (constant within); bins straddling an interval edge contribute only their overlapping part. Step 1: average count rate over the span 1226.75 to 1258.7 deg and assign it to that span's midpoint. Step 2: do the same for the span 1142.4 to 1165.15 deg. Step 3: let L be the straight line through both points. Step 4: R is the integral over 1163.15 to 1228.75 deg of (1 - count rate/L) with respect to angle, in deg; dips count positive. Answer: -4.2 deg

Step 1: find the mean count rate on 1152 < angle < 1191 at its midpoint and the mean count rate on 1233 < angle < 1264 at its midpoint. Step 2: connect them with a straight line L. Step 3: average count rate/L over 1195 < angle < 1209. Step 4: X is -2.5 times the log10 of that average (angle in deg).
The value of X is -0.20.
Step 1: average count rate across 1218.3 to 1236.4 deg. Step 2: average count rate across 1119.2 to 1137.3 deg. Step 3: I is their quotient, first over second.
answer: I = 0.64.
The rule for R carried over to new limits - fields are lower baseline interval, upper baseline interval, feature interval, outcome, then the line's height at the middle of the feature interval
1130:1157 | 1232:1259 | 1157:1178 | -2.30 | 1.15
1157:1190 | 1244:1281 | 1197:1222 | -3.35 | 1.12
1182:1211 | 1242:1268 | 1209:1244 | 8.50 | 1.16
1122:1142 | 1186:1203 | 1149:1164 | -1.93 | 1.17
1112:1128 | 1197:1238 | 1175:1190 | -1.88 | 1.04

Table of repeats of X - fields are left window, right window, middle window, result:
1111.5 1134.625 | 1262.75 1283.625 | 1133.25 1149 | -0.13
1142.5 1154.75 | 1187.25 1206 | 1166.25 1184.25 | 0.05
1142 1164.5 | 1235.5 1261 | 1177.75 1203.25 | -0.06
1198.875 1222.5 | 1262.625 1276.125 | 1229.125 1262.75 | 0.06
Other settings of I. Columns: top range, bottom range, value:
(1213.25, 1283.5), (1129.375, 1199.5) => 0.72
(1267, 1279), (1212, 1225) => 0.77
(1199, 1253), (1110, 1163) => 0.86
